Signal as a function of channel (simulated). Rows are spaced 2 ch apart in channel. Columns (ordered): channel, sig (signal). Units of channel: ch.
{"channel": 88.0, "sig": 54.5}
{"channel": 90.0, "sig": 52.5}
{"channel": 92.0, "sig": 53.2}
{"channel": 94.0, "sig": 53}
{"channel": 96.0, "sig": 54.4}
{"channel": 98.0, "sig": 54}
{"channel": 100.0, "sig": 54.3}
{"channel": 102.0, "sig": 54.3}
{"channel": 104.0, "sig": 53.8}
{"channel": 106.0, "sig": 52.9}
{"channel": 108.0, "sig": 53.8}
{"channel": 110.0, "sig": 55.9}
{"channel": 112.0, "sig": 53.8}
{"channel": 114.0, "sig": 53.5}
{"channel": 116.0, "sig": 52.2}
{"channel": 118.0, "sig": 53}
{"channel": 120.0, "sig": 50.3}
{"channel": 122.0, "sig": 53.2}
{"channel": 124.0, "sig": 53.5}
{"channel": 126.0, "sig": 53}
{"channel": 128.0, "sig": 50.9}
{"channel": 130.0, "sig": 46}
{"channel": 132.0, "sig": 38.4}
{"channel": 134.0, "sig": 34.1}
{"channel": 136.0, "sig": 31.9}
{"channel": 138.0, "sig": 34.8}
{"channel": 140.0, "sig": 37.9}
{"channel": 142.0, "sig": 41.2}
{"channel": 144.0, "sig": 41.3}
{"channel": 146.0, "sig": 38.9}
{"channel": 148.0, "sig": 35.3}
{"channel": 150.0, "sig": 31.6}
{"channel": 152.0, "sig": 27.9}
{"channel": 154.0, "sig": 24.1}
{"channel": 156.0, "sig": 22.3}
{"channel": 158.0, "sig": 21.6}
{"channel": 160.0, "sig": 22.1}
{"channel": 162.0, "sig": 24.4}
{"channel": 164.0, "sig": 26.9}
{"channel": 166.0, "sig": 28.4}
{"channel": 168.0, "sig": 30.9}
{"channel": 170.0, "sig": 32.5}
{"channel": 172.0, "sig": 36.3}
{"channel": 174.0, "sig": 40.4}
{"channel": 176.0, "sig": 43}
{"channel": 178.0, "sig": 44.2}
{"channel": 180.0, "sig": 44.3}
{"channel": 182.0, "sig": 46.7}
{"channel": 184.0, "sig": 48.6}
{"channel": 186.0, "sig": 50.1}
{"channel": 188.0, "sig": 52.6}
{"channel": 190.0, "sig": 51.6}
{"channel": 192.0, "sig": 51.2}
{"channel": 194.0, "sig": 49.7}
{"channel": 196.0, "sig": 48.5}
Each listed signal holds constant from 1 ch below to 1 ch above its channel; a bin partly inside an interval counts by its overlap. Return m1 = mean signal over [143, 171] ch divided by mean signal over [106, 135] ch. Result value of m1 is 0.6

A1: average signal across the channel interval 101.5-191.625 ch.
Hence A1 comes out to 41.6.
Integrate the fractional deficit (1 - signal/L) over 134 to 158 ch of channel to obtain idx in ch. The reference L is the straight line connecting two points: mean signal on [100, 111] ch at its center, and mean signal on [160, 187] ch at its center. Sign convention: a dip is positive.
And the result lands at 6.2 ch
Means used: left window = 54.2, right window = 37.6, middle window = 32.9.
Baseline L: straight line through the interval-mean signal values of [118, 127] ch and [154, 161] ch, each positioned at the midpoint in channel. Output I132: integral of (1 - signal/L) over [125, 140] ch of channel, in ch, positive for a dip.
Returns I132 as 1.1 ch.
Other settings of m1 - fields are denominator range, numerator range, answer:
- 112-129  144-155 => 0.62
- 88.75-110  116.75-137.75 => 0.86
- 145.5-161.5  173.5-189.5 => 1.69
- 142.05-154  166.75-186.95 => 1.20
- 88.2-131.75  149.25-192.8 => 0.69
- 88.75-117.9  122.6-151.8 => 0.75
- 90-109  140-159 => 0.59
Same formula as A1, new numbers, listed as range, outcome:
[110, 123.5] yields 52.9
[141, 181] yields 32.9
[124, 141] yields 41.6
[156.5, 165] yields 23.7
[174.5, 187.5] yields 46.2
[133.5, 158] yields 32.9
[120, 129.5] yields 52.1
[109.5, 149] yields 45.3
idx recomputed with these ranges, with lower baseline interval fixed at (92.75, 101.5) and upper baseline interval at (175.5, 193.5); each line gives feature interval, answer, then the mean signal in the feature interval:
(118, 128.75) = 0.0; 52.3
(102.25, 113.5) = -0.2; 54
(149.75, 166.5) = 8.3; 25.1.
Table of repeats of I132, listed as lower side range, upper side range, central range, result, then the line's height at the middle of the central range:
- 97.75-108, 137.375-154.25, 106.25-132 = -2.8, 46.8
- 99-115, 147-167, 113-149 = -3.2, 40.8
